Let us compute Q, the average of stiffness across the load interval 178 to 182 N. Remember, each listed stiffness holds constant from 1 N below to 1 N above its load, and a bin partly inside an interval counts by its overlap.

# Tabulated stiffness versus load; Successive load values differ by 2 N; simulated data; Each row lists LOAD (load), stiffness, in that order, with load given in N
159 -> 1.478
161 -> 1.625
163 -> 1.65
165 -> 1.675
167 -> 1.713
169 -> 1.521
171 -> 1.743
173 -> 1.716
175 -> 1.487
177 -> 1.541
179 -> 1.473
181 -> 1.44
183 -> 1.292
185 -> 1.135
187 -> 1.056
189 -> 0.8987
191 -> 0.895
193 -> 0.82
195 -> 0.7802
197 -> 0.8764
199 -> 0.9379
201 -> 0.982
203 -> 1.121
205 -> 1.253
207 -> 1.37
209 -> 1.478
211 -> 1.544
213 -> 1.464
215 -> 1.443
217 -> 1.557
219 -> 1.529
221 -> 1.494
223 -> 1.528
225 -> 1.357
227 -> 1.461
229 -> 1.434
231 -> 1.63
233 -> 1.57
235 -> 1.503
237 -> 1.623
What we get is 1.46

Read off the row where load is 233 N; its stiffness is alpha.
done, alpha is 1.57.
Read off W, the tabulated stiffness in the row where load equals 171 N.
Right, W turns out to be 1.743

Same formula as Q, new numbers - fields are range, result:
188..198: 0.854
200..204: 1.05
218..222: 1.51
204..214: 1.42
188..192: 0.897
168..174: 1.66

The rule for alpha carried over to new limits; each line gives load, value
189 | 0.8987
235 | 1.503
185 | 1.135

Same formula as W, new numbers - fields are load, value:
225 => 1.357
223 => 1.528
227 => 1.461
